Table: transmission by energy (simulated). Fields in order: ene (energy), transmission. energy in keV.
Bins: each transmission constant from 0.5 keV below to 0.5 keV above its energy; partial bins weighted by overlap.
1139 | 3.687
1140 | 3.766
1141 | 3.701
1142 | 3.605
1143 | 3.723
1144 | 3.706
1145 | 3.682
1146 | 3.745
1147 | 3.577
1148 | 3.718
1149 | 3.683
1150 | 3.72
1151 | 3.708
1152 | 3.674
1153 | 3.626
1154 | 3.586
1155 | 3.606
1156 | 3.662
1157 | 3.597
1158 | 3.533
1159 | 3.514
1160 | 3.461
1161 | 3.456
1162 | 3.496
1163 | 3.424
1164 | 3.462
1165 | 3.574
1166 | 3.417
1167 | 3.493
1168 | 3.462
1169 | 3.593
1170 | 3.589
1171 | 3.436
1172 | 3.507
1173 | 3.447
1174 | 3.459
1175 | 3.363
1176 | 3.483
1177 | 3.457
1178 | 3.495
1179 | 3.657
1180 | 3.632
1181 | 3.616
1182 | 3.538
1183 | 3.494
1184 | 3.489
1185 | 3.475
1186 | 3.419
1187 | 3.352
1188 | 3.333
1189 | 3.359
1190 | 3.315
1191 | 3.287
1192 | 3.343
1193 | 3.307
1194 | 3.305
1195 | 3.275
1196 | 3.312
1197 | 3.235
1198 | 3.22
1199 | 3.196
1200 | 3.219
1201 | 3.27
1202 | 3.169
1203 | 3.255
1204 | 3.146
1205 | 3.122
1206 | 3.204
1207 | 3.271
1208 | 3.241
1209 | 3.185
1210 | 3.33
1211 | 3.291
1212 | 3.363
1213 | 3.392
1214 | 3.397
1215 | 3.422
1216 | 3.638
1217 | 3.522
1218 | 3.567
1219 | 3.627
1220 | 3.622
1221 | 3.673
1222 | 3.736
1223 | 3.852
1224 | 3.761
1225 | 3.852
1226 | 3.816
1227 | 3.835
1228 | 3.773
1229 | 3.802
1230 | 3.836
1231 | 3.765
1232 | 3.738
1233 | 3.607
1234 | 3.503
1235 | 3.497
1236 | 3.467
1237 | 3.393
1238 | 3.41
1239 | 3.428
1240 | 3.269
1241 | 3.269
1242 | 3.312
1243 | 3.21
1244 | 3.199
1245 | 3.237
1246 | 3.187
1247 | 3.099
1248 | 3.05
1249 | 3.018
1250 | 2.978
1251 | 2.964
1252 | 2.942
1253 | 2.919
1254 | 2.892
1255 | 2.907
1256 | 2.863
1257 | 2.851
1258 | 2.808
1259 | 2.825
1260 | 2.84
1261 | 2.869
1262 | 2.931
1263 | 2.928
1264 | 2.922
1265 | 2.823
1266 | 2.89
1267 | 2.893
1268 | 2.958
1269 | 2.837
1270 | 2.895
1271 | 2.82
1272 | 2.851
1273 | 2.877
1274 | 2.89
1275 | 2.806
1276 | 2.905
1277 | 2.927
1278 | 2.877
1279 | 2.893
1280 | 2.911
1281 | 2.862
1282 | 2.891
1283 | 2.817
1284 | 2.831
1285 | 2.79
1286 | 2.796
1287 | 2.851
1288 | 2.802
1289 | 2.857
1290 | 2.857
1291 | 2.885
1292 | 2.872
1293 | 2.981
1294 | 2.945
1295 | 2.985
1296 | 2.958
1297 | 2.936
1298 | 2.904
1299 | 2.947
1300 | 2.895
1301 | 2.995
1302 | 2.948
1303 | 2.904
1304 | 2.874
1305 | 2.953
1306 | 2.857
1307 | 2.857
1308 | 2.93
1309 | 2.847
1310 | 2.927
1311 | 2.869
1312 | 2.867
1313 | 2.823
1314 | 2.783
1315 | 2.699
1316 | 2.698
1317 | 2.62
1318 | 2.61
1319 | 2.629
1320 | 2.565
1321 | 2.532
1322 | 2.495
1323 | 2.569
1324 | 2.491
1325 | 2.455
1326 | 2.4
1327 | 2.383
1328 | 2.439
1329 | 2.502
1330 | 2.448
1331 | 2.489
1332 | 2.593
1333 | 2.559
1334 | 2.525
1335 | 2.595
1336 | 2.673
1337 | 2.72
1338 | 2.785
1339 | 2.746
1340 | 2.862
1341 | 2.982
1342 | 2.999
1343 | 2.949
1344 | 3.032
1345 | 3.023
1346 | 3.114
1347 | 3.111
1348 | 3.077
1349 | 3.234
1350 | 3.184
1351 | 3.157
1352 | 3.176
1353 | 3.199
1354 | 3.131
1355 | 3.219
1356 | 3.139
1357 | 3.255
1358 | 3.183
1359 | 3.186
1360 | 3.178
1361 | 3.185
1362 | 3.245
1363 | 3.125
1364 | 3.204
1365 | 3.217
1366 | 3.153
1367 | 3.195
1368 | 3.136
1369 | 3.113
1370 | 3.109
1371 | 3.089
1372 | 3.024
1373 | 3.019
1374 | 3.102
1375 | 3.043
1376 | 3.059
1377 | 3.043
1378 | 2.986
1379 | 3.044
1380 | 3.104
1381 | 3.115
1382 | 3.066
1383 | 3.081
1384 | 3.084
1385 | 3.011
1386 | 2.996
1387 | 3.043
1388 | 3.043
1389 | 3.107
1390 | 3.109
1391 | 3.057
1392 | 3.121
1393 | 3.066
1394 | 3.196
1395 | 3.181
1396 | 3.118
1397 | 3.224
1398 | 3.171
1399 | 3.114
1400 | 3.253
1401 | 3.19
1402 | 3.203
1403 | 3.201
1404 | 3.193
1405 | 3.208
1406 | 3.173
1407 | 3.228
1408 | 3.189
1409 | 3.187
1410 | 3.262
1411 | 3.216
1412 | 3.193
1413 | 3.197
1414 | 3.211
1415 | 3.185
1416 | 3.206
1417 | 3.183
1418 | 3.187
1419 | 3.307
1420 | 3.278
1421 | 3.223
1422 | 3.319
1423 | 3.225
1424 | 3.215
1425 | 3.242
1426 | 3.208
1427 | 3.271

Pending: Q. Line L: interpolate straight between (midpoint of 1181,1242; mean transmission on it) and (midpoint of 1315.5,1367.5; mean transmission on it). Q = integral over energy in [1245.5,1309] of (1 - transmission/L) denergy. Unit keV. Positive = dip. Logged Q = 5.1 keV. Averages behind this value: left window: 3.45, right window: 2.87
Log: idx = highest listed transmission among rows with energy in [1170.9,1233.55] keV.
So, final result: 3.852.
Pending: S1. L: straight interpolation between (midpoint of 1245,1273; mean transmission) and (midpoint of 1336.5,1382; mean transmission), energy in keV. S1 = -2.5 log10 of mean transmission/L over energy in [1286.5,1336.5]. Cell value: 0.10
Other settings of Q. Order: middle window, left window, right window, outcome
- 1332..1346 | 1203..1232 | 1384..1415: 2.02 keV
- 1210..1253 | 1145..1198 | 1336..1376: -1.14 keV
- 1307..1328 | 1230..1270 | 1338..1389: 3.01 keV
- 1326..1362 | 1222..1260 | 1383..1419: 3.41 keV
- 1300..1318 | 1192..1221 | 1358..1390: 1.95 keV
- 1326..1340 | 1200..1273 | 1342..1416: 2.64 keV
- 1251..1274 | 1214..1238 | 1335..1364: 3.95 keV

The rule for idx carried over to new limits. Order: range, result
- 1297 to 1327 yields 2.995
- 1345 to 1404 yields 3.255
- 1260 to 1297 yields 2.985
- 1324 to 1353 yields 3.234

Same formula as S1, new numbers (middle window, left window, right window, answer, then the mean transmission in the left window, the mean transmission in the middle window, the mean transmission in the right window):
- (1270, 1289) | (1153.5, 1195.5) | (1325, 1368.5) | 0.11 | 3.47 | 2.86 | 2.94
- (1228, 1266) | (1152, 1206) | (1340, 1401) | 0.05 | 3.43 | 3.18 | 3.11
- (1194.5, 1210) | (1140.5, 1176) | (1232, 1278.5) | 0.04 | 3.57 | 3.22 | 3.05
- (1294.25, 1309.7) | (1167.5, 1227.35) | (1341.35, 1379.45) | 0.11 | 3.44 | 2.92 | 3.12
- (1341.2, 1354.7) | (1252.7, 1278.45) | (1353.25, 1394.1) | -0.02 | 2.88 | 3.11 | 3.11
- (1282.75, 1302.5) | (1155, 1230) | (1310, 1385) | 0.08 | 3.46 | 2.89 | 2.91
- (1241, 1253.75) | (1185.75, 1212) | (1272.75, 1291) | -0.02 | 3.27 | 3.1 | 2.86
